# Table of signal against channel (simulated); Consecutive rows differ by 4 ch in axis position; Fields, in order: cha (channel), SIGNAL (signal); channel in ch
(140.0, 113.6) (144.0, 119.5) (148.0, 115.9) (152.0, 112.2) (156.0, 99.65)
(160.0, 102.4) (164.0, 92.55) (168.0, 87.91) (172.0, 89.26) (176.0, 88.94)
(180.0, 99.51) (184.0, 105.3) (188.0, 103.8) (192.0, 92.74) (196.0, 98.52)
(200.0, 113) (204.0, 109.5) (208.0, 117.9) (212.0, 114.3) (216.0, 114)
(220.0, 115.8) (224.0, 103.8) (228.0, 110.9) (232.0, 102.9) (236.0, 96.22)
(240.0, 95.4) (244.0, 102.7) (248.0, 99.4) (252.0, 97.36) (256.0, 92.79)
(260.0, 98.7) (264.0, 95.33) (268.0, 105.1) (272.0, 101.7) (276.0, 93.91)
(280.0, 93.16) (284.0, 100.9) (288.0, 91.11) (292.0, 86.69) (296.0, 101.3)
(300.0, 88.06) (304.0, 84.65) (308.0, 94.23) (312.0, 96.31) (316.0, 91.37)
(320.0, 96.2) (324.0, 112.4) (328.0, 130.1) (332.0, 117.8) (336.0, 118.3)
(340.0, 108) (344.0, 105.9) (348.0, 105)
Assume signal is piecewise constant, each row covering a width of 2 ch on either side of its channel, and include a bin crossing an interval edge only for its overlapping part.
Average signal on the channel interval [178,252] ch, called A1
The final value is 105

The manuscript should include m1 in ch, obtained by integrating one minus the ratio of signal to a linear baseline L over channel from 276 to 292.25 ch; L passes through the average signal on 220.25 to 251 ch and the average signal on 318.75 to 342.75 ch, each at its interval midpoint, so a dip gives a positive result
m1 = 2.18 ch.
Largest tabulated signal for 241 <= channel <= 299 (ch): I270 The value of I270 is 105.1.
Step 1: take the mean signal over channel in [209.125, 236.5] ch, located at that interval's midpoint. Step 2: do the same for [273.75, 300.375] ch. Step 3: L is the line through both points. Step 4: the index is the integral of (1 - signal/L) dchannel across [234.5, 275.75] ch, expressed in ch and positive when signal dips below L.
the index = 1.29 ch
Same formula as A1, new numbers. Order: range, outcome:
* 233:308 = 95.9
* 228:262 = 98.9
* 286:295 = 90.3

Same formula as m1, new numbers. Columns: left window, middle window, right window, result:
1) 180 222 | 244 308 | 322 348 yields 9.3 ch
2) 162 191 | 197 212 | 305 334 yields -2.4 ch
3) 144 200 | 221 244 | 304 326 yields -0.8 ch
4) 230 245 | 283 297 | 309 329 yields 1.1 ch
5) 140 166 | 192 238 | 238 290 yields -2.8 ch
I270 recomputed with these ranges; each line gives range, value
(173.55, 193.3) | 105.3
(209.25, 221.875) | 115.8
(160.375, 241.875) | 117.9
